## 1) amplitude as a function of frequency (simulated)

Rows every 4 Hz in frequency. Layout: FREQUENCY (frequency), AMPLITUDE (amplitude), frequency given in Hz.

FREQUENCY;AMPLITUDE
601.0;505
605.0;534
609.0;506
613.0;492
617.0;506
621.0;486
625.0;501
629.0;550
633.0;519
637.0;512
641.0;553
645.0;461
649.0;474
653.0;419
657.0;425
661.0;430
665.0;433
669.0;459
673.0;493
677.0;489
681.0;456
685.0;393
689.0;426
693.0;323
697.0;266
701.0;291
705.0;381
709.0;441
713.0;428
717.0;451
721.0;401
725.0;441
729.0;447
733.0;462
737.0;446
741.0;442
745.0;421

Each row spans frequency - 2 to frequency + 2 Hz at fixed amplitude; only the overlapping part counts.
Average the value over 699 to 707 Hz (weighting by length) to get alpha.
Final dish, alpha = 336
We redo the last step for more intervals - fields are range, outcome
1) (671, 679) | 491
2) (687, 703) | 326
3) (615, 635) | 512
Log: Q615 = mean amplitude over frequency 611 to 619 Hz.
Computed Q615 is 499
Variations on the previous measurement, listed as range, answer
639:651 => 496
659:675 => 454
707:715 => 434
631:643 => 528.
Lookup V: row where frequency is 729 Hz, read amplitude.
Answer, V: 447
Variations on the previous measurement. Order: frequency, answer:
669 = 459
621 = 486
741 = 442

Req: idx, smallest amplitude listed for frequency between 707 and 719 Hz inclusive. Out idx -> 428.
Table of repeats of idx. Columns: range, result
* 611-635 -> 486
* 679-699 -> 266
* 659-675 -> 430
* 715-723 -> 401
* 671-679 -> 489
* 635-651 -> 461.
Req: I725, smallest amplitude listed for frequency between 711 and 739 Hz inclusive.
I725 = 401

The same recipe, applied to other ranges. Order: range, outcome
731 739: 446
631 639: 512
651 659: 419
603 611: 506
